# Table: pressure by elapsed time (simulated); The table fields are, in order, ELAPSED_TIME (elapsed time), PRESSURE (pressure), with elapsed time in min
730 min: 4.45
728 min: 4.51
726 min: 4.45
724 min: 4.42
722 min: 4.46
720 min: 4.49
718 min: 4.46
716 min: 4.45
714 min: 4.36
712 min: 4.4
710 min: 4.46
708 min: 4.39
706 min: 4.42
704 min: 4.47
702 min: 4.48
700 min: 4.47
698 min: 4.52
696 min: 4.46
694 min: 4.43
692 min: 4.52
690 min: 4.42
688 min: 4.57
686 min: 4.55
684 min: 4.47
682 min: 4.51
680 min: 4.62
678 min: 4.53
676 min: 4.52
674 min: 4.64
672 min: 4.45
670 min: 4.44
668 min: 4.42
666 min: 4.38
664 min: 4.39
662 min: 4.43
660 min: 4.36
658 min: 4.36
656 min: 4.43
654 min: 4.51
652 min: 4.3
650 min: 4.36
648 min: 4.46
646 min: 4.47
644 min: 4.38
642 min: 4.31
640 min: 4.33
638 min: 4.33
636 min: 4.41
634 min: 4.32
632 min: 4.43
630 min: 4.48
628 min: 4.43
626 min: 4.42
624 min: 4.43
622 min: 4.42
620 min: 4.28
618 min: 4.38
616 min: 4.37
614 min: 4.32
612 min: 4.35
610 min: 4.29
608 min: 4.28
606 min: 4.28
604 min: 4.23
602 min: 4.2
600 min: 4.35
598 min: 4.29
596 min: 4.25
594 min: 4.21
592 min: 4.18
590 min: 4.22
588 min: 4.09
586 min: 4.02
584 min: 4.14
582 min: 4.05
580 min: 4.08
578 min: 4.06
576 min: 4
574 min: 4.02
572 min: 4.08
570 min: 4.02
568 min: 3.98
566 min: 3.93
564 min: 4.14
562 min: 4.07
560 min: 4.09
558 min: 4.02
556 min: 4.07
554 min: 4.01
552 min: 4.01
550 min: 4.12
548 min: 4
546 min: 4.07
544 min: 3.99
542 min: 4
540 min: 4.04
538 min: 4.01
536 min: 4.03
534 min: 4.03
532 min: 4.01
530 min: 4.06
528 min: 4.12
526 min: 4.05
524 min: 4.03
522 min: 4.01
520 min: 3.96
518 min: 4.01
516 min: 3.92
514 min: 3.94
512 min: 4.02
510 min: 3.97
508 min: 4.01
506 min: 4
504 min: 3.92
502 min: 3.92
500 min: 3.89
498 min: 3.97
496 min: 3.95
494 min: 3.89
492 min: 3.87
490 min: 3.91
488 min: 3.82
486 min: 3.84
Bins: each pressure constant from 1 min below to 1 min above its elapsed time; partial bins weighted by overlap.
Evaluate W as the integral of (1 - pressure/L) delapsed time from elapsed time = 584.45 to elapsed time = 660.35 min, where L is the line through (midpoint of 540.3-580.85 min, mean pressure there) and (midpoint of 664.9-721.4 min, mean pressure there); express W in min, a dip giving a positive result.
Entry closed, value -1.5 min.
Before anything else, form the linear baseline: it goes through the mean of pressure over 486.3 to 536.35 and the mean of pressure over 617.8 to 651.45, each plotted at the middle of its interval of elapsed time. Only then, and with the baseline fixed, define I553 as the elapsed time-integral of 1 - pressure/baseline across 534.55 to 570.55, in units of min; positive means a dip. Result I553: 0.7 min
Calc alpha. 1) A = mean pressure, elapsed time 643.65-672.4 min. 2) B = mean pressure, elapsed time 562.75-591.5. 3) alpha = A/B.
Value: 1.1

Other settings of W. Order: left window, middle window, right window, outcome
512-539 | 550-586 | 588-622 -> 0.9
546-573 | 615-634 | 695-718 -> -0.8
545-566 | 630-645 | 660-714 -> -0.2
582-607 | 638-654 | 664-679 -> 0.0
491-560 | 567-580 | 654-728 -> 0.3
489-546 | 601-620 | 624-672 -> -0.1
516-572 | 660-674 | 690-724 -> -0.3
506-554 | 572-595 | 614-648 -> 0.6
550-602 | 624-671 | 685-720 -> -1.0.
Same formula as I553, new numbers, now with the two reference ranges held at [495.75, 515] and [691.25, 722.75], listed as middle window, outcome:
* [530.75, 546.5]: 0.07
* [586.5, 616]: -0.42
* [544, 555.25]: 0.08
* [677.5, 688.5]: -0.37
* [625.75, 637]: -0.39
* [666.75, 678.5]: -0.34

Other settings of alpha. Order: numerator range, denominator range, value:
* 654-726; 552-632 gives 1.06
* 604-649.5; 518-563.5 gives 1.08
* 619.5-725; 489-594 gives 1.10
